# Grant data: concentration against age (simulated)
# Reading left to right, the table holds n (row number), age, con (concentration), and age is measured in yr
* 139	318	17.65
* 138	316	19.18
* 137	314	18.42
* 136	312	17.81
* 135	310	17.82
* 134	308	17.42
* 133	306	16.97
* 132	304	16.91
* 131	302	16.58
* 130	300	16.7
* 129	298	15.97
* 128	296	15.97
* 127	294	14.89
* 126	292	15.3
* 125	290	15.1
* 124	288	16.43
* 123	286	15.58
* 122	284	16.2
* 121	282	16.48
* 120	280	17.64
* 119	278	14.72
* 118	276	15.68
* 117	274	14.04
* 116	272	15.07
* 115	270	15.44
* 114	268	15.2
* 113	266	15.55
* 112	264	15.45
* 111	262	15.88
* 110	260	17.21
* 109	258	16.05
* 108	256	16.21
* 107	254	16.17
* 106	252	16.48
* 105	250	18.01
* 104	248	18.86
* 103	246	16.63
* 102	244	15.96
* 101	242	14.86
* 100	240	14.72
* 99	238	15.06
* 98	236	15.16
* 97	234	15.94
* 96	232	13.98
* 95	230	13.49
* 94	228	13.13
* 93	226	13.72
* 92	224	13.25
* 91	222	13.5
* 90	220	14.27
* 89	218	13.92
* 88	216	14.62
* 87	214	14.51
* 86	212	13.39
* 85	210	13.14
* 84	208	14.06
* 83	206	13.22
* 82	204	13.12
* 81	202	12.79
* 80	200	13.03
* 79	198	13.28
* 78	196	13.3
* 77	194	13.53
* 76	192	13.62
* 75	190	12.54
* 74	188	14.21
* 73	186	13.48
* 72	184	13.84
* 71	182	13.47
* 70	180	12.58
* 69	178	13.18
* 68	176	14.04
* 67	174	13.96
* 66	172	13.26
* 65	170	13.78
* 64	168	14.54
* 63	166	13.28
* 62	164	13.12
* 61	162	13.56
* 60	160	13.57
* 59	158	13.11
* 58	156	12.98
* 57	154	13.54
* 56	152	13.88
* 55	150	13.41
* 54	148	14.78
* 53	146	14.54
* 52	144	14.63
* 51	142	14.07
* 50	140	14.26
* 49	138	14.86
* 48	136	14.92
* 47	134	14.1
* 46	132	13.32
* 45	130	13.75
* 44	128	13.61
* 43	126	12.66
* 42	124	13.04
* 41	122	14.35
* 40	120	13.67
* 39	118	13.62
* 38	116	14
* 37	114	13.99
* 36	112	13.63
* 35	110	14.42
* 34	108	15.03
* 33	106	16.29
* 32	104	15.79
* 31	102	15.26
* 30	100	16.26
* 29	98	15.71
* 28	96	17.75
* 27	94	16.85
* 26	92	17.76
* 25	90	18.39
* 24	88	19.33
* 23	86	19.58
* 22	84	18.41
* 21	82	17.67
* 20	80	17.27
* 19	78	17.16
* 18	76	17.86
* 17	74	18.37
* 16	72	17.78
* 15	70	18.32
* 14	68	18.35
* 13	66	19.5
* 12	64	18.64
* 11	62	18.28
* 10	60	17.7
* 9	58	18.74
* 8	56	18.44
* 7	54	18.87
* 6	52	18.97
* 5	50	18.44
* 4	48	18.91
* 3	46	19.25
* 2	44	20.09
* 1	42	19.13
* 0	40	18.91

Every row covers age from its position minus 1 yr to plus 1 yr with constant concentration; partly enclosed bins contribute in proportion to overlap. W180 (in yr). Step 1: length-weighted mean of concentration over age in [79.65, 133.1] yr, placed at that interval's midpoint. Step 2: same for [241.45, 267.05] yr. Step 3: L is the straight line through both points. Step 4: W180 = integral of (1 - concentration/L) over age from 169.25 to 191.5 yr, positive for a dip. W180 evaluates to 3.5 yr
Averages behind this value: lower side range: 15.6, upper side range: 16.4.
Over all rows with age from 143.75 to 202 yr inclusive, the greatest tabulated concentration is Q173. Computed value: 14.78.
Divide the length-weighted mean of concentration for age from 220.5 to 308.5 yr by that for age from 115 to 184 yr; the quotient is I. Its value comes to 1.14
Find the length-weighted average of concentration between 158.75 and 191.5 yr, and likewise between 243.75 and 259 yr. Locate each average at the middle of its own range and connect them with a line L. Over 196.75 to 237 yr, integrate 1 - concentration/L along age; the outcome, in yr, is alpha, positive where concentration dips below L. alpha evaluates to 4.1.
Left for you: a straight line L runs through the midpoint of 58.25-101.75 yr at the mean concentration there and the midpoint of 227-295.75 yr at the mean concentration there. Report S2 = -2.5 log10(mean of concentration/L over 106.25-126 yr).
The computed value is 0.24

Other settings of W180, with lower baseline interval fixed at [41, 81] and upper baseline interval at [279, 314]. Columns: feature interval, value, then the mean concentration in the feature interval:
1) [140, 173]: 7.33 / 13.8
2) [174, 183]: 2.12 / 13.4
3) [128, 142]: 2.92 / 14.2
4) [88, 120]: 4.31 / 15.7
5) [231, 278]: 3.01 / 15.8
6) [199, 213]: 3.26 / 13.2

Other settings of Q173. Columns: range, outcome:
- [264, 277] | 15.68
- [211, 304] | 18.86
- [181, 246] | 16.63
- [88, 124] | 19.33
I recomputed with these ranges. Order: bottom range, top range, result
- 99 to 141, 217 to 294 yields 1.08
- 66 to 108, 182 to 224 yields 0.77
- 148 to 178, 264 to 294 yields 1.15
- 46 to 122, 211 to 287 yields 0.89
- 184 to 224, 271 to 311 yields 1.19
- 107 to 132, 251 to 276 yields 1.14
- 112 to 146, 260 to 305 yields 1.13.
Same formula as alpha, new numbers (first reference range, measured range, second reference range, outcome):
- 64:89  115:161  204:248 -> 7.82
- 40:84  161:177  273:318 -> 3.52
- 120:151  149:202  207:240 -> 2.24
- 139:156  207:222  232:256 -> 1.47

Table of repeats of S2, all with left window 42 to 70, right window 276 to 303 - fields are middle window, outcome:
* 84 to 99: 0.02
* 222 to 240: 0.17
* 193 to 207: 0.28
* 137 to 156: 0.24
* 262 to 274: 0.06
